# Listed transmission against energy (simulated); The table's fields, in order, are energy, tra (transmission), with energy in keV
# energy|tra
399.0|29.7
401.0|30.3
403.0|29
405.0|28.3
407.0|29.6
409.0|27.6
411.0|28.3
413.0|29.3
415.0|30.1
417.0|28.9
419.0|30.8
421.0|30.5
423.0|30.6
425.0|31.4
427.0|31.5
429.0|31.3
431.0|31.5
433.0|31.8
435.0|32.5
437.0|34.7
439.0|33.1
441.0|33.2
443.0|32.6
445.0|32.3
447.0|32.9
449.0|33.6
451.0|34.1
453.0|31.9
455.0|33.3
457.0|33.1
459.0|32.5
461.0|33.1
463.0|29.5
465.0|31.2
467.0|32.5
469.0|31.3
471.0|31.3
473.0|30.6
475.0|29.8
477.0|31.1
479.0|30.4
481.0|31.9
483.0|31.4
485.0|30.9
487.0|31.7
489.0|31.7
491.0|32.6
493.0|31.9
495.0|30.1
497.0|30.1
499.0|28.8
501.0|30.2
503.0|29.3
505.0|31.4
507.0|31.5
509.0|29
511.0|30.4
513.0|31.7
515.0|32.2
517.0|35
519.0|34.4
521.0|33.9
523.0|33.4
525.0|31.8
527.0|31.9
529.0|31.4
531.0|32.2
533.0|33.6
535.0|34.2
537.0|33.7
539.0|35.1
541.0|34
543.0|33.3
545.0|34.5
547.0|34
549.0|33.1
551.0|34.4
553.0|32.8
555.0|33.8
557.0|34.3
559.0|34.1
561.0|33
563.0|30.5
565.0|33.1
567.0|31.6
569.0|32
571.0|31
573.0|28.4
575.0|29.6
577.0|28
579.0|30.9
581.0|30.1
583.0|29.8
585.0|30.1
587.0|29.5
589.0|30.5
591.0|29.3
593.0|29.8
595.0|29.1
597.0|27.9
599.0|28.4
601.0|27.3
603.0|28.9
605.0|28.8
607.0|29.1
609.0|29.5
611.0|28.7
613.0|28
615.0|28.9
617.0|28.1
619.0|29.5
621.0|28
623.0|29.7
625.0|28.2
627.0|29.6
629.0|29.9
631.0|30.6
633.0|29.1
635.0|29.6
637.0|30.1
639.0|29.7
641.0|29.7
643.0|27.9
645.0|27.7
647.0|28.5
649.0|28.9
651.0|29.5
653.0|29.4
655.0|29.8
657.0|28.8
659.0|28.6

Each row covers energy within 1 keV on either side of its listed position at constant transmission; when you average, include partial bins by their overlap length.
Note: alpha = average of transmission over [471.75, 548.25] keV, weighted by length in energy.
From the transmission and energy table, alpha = 32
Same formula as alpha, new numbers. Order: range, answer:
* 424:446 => 32.4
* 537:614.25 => 31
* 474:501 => 30.9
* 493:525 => 31.5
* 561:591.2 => 30.4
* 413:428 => 30.5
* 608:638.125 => 29.2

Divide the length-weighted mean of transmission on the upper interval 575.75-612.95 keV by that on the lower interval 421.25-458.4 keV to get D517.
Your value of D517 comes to 0.9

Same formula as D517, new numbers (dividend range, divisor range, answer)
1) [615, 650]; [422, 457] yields 0.90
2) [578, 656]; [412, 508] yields 0.93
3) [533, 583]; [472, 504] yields 1.05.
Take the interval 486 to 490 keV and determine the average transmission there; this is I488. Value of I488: 31.7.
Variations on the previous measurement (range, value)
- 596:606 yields 28.3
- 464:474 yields 31.4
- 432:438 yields 33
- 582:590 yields 30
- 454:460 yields 33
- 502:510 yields 30.3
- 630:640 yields 29.8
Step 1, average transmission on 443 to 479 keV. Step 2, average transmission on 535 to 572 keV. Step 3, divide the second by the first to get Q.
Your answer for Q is 1.04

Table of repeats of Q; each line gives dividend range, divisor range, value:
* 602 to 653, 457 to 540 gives 0.92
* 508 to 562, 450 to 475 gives 1.04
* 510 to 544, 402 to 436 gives 1.10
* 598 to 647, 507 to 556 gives 0.88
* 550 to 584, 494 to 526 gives 1.01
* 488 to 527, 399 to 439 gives 1.04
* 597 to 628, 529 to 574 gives 0.87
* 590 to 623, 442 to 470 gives 0.89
